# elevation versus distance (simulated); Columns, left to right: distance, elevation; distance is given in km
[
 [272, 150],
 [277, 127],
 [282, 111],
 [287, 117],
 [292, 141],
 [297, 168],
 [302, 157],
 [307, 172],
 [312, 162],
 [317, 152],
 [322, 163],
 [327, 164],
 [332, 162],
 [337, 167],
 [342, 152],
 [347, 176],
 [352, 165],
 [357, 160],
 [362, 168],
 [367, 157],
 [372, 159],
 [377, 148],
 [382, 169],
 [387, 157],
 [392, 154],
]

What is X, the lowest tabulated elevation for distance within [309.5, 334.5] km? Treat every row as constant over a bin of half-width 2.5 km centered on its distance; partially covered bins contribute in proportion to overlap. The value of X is 152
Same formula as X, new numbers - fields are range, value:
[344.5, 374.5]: 157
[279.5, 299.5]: 111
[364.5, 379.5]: 148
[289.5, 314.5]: 141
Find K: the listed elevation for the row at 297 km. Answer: 168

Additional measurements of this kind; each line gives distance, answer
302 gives 157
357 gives 160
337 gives 167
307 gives 172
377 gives 148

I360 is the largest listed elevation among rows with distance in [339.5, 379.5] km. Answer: 176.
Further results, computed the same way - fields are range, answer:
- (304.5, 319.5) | 172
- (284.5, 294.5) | 141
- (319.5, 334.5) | 164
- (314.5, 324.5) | 163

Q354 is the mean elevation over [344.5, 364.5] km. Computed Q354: 167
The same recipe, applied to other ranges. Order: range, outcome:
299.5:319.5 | 161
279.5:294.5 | 123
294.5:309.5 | 166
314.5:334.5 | 160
